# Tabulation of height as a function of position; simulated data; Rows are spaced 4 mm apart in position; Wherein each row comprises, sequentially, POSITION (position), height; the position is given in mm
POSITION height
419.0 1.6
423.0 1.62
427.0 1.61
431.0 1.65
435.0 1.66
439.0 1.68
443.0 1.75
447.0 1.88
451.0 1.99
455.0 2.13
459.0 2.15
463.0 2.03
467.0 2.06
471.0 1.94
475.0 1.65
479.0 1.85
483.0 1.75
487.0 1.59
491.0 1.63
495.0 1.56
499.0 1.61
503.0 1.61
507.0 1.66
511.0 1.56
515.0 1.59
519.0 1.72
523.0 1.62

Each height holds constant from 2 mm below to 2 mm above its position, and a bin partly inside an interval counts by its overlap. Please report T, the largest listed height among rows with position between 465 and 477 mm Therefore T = 2.06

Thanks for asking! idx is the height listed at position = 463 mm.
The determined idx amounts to 2.03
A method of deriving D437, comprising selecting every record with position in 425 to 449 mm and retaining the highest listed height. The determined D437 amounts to 1.88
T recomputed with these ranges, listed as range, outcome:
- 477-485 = 1.85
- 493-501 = 1.61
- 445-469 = 2.15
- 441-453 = 1.99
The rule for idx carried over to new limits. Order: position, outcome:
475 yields 1.65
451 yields 1.99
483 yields 1.75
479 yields 1.85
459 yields 2.15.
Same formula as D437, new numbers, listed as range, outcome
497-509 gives 1.66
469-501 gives 1.94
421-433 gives 1.65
